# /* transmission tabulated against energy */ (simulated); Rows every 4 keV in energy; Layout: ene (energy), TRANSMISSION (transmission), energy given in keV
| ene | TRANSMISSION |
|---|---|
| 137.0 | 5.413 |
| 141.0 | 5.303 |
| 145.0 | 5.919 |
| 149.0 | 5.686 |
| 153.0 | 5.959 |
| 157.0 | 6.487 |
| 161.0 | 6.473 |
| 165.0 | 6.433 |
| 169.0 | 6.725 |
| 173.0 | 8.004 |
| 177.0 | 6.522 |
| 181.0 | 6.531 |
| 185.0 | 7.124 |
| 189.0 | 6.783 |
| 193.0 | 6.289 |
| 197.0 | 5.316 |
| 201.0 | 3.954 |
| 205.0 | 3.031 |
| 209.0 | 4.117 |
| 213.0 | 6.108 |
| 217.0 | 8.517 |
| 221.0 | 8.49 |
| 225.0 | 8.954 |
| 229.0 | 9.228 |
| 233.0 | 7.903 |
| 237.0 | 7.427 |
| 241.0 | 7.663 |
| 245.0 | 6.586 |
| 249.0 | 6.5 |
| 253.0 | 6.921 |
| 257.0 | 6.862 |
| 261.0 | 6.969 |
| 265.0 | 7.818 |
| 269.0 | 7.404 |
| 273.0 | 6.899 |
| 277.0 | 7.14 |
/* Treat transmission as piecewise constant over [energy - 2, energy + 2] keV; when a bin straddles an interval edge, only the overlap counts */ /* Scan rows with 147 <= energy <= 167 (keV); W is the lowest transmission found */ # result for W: 5.686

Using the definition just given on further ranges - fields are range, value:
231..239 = 7.427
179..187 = 6.531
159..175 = 6.433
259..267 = 6.969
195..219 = 3.031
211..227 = 6.108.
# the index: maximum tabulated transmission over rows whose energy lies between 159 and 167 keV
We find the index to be 6.473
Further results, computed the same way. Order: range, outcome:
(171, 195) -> 8.004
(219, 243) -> 9.228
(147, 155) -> 5.959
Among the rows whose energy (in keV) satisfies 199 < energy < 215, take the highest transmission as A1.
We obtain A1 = 6.108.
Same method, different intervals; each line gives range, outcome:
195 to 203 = 5.316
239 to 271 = 7.818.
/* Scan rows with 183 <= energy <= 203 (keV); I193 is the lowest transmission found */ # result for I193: 3.954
